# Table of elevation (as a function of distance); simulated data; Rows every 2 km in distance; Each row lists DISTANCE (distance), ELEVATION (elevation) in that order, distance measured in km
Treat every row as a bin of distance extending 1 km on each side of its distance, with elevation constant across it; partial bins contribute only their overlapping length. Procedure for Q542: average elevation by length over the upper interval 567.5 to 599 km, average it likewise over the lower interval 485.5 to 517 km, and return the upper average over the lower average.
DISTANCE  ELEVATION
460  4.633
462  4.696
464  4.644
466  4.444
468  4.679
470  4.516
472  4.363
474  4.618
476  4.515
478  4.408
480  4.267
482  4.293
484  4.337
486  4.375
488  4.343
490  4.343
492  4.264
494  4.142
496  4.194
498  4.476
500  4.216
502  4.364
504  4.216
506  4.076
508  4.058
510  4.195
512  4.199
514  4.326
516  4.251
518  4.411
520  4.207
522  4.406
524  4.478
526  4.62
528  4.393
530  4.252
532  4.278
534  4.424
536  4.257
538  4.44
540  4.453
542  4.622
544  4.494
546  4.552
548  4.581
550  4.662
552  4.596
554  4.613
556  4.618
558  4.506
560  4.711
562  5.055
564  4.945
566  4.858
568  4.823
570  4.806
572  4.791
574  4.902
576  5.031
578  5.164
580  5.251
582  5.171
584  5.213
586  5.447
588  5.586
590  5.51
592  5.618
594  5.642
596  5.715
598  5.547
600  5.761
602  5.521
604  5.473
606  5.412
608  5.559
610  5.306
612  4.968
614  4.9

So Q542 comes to 1.24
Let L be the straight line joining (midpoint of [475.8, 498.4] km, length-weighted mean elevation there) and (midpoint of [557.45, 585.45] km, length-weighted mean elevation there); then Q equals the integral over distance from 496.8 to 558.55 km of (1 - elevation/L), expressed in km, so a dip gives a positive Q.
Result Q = 3.1 km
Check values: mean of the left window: 4.32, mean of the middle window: 4.39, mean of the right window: 4.96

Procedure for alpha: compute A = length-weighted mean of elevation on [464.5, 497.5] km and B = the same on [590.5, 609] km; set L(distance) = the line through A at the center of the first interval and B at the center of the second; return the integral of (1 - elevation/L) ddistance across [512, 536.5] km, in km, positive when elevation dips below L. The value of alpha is 2.37 km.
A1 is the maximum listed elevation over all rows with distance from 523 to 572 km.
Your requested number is 5.055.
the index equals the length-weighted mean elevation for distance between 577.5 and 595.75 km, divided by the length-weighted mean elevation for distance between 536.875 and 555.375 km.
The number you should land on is 1.19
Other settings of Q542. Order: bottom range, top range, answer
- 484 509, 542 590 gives 1.15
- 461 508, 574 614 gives 1.23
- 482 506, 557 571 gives 1.12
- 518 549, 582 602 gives 1.25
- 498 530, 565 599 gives 1.22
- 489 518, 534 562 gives 1.07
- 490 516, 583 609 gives 1.31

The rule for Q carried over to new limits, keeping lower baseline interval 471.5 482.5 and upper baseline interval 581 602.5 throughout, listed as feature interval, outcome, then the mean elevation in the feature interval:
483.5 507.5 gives 1.7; 4.27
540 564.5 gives 2.4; 4.65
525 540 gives 1.7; 4.39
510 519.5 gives 1.0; 4.28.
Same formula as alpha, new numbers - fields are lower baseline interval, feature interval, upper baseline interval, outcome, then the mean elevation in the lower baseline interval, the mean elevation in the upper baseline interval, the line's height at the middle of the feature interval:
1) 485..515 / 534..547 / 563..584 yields 0.5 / 4.25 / 4.99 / 4.66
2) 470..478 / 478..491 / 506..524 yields 0.3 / 4.49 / 4.26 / 4.43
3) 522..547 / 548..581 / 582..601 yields 1.3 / 4.44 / 5.54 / 5.02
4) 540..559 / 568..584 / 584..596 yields 0.6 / 4.58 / 5.54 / 5.21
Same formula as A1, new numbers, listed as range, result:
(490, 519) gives 4.476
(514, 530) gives 4.62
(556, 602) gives 5.761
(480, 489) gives 4.375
